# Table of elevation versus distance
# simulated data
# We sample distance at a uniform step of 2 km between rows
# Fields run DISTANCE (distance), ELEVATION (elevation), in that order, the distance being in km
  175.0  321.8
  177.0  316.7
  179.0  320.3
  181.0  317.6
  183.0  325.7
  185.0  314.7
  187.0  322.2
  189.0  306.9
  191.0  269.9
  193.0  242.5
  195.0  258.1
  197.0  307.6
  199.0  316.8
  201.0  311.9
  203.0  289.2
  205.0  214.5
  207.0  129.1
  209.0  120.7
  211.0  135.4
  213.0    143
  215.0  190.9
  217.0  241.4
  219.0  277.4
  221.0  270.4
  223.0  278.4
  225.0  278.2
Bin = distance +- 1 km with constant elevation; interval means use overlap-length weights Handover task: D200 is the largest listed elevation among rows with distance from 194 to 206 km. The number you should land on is 316.8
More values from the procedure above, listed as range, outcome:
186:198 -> 322.2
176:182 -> 320.3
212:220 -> 277.4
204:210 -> 214.5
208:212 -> 135.4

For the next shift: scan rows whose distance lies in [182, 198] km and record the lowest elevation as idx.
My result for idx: 242.5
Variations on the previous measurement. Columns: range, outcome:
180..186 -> 314.7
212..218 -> 143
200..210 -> 120.7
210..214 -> 135.4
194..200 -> 258.1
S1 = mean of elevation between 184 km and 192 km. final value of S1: 303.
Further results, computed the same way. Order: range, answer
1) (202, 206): 252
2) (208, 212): 128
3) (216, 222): 263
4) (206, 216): 144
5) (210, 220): 198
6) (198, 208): 252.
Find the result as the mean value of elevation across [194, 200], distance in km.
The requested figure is 294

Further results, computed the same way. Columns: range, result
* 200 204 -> 301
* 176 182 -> 318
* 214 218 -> 216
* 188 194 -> 273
